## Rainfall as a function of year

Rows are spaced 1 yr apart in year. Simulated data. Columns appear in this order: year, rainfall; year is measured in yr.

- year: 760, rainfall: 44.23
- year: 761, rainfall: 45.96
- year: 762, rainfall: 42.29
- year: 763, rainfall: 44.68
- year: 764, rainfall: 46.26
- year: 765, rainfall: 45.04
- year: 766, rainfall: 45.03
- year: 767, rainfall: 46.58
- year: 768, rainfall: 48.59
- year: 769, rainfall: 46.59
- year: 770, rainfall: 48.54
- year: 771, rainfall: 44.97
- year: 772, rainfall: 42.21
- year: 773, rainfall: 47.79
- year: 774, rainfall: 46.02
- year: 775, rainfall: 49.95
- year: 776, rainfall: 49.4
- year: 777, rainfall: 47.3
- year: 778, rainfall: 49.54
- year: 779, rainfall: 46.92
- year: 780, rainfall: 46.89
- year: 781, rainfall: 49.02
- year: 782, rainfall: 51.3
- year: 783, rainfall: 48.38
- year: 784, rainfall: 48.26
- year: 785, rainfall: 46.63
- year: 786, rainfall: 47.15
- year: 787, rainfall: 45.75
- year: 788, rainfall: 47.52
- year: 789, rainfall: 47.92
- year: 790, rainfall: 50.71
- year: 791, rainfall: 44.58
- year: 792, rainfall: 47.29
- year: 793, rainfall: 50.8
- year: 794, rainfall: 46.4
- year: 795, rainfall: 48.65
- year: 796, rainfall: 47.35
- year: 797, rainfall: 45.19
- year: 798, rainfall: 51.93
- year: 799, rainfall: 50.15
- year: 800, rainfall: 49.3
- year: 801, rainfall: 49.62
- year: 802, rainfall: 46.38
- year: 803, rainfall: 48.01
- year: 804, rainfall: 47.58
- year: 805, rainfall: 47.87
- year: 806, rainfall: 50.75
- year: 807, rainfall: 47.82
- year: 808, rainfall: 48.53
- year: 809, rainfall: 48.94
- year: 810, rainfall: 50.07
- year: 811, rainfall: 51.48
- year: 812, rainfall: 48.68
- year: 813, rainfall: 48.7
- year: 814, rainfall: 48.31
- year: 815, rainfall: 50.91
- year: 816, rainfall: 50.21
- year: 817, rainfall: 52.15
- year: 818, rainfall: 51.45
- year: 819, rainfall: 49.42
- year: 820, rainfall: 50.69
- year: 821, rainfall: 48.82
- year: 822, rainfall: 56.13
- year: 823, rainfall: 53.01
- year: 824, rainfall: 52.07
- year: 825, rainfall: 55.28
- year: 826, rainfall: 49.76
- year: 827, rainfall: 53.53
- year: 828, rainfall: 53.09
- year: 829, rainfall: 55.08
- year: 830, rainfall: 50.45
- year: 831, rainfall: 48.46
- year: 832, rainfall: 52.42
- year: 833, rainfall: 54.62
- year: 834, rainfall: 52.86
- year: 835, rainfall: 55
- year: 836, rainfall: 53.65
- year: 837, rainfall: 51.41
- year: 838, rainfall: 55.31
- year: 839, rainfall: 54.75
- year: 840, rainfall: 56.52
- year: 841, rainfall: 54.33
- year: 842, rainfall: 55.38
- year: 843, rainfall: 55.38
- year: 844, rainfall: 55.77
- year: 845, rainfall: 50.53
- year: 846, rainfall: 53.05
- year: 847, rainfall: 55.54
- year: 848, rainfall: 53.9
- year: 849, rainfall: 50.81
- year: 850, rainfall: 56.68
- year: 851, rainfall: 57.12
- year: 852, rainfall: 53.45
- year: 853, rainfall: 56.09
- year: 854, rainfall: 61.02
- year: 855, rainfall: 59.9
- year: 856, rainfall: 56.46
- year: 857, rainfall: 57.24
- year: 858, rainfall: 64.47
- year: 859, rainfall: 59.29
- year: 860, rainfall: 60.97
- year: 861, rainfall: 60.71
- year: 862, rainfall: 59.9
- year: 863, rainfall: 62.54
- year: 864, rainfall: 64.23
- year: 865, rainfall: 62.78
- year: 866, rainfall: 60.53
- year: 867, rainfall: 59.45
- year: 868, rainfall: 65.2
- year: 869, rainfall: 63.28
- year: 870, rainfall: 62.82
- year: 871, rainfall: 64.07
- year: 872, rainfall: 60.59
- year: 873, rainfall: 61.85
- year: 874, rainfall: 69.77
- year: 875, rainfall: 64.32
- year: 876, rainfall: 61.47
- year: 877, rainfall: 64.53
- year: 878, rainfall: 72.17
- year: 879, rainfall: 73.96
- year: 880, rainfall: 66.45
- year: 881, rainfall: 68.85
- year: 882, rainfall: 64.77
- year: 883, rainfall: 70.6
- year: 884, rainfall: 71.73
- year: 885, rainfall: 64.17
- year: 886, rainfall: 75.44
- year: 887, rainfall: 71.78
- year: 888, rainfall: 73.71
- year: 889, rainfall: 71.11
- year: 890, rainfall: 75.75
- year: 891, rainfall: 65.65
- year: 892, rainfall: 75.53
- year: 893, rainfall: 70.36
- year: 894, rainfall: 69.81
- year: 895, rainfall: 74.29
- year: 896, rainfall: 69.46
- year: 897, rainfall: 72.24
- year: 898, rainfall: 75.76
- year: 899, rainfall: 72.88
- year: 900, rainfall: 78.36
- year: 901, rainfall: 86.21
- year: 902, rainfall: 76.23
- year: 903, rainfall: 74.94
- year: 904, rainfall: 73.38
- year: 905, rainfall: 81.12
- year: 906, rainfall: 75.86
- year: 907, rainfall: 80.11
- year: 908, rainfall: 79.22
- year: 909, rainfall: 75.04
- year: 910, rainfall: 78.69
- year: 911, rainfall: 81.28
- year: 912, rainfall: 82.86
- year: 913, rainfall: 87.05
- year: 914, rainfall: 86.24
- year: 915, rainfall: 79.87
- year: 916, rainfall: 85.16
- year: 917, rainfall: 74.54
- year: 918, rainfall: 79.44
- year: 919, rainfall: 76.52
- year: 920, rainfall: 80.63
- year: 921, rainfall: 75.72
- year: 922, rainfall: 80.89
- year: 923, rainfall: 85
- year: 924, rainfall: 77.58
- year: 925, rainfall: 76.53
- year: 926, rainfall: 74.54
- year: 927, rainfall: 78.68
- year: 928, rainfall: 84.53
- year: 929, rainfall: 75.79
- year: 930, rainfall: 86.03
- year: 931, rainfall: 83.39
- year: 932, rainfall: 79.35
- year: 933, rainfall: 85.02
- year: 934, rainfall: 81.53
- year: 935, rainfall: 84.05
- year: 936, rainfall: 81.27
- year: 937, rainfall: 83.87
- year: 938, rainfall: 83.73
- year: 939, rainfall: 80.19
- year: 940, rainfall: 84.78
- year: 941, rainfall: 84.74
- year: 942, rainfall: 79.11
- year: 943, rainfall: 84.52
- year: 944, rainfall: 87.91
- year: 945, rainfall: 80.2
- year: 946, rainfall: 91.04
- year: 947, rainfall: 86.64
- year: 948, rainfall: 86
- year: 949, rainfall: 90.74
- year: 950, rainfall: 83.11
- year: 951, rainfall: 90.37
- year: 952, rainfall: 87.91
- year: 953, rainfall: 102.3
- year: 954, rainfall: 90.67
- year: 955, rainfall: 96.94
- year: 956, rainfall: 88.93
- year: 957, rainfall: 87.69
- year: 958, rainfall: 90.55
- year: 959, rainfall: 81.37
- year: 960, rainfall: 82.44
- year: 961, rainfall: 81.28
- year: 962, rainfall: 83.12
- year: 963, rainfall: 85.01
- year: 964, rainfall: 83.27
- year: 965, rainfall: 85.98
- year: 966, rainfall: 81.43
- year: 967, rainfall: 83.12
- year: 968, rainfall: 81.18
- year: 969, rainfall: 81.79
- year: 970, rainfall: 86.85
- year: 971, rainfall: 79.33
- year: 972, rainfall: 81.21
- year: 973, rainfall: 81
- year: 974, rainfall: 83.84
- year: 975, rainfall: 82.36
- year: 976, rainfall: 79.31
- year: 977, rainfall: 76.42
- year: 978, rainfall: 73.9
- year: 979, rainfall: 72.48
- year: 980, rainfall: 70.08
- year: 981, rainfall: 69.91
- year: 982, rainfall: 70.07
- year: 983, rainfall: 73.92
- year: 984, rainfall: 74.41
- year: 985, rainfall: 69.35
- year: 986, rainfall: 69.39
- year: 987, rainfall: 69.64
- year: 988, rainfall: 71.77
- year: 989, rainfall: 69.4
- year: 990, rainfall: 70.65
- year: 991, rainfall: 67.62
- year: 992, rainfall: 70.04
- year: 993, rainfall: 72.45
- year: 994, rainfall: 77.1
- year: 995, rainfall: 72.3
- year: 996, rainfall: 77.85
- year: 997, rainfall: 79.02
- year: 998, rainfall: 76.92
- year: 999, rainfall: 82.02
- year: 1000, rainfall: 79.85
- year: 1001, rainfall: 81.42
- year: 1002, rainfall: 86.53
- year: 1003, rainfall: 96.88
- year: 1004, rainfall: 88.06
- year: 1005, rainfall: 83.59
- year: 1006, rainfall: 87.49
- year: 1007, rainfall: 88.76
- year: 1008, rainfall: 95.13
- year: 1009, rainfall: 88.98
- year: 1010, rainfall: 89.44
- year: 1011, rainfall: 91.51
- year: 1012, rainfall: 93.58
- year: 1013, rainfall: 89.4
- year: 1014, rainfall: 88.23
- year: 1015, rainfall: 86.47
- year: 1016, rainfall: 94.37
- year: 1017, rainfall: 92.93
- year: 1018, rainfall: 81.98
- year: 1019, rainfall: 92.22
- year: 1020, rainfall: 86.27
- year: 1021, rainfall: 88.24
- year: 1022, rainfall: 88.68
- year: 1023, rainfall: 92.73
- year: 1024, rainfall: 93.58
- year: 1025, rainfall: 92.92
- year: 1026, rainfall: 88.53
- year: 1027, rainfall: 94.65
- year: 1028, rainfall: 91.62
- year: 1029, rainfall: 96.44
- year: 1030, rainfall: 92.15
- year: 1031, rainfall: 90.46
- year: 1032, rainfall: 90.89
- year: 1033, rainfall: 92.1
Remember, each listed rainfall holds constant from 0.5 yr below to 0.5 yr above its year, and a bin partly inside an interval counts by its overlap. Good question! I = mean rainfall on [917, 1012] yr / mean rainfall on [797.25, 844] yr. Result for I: 1.6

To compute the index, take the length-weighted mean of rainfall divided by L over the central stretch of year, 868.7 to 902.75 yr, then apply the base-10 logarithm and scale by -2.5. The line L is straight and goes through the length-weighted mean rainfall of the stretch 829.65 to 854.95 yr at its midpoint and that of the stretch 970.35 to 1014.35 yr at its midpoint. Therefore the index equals -0.14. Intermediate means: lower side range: 54.3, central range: 70.1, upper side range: 79.4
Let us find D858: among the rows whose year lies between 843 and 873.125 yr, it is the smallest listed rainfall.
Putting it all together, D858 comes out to 50.53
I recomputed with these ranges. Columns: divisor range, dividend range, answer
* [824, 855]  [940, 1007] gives 1.50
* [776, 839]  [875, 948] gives 1.55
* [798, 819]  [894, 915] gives 1.58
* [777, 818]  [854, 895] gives 1.35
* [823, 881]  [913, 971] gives 1.44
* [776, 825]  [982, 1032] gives 1.71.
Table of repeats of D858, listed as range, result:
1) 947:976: 79.31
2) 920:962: 74.54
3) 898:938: 72.88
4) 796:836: 45.19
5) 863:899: 59.45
